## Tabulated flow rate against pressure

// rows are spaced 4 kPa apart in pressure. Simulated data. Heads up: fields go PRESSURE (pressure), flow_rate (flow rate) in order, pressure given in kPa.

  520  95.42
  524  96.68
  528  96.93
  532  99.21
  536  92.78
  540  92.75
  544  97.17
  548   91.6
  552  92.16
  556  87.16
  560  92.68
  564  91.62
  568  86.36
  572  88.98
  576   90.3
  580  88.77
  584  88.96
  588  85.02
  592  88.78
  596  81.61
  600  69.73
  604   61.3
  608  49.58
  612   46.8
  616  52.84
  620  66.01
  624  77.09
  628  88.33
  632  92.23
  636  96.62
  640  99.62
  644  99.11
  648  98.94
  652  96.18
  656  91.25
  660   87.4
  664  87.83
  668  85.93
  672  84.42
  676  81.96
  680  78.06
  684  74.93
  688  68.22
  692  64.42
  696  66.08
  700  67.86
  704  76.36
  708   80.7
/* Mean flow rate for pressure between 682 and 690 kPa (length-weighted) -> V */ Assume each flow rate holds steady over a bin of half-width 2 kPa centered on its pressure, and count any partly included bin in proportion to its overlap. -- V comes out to 71.6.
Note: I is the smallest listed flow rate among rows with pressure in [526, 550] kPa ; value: 91.6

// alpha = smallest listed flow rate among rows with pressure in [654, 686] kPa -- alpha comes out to 74.93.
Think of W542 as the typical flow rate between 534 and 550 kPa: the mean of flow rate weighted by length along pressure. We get 93.6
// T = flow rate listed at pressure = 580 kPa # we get 88.77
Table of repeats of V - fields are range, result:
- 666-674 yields 85.2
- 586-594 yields 86.9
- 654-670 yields 88.1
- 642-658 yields 96.4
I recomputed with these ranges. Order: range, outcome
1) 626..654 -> 88.33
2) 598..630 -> 46.8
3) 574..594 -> 85.02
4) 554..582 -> 86.36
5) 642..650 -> 98.94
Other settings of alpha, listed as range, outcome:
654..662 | 87.4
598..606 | 61.3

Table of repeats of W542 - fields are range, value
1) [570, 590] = 88.4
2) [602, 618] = 52.6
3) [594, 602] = 75.7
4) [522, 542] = 95.7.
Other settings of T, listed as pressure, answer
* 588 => 85.02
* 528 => 96.93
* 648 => 98.94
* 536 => 92.78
